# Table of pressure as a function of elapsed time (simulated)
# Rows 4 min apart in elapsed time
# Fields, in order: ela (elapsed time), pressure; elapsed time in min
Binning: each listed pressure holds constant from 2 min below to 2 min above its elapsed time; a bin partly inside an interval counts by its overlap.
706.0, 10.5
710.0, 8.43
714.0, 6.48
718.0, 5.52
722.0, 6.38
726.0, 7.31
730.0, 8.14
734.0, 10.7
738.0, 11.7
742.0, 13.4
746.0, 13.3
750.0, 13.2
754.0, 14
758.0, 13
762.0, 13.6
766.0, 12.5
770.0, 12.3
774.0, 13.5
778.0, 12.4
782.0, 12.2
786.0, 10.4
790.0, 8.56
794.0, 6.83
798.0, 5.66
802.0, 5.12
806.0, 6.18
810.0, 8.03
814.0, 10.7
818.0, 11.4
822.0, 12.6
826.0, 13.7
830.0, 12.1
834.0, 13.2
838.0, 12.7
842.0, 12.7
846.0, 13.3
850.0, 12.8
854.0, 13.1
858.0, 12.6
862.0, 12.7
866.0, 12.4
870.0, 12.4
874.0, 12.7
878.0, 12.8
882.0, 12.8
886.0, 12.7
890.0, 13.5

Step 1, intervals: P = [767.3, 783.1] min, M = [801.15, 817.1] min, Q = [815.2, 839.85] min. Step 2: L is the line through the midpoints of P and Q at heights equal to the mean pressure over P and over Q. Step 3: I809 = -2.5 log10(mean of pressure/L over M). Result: 0.50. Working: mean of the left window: 12.6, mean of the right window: 12.6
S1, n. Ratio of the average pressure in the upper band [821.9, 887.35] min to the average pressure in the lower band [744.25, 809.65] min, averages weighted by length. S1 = 1.2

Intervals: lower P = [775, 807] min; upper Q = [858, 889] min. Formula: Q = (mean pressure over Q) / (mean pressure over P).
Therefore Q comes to 1.46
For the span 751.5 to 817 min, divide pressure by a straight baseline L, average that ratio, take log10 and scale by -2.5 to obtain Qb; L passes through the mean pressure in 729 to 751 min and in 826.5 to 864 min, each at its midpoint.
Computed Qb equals 0.18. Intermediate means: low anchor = 11.8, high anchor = 12.8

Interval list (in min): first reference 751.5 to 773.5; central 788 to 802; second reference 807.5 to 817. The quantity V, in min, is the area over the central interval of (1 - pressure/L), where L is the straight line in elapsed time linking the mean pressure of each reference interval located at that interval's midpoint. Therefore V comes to 5.2 min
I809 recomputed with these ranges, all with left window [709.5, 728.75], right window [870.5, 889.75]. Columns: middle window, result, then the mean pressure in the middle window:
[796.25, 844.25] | 0.03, 10.4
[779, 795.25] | -0.06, 9.8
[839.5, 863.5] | -0.10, 12.9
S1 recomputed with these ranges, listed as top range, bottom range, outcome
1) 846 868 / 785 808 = 1.83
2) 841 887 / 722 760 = 1.12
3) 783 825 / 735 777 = 0.67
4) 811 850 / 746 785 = 0.96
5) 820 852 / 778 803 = 1.50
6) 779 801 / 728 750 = 0.75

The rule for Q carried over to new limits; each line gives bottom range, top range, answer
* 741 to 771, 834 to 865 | 0.97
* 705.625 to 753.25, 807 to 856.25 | 1.25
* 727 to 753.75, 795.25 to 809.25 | 0.51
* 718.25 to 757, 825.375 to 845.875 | 1.20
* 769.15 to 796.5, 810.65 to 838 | 1.13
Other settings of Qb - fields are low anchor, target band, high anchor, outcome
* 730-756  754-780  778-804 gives -0.24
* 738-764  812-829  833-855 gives 0.08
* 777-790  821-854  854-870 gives -0.07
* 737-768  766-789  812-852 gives 0.08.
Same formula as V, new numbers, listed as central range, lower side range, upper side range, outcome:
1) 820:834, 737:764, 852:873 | 0.0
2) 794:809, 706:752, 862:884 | 6.9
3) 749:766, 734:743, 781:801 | -4.2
